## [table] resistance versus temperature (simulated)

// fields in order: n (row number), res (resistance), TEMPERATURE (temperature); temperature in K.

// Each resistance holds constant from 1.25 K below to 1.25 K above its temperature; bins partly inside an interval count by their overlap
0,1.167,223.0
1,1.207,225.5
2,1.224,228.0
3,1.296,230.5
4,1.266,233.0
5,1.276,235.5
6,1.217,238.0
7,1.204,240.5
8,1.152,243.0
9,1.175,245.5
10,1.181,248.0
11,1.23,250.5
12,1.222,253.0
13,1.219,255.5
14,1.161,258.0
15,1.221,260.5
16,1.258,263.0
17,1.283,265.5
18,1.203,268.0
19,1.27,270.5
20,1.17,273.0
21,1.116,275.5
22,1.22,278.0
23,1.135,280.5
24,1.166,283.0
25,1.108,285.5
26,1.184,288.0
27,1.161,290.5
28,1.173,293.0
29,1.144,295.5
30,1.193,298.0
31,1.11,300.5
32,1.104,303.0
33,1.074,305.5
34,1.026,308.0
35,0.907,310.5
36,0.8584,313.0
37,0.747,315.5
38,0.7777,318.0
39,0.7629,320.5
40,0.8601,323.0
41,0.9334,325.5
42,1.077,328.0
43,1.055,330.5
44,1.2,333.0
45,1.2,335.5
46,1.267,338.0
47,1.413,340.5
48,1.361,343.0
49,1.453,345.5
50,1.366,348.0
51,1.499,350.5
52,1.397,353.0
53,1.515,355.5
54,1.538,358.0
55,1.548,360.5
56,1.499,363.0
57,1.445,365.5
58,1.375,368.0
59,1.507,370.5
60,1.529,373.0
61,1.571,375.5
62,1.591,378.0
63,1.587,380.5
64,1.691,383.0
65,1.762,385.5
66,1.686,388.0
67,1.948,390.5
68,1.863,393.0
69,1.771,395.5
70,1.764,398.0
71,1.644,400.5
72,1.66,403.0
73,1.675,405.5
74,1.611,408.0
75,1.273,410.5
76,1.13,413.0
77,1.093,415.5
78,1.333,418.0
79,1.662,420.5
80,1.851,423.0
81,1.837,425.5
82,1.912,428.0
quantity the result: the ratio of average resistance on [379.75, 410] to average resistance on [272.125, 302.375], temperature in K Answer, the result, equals 1.48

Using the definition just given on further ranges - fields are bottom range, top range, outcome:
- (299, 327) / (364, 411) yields 1.76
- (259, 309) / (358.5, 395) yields 1.39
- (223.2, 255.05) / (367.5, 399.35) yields 1.37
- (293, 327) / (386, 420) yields 1.63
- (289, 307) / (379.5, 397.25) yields 1.55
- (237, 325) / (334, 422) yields 1.37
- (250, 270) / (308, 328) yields 0.70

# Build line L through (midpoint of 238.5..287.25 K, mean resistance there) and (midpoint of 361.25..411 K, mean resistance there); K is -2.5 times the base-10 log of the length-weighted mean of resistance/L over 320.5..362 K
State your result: 0.16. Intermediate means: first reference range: 1.19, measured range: 1.28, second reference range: 1.63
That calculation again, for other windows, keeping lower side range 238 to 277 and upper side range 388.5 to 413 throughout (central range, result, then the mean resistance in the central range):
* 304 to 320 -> 0.467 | 0.895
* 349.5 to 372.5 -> 0.038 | 1.48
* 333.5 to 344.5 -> 0.125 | 1.31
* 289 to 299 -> 0.134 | 1.17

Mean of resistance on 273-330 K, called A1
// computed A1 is 1.04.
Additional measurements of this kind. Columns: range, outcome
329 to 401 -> 1.52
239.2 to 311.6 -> 1.17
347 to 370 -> 1.47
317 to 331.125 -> 0.907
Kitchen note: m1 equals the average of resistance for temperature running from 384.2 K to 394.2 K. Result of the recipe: 1.81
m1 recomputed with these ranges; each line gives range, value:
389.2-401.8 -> 1.8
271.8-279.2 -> 1.17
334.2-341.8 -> 1.29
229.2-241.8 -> 1.25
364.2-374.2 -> 1.46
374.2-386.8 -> 1.64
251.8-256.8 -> 1.22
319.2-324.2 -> 0.811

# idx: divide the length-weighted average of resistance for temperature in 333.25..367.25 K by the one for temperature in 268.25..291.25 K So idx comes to 1.21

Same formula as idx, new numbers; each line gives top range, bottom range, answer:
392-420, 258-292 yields 1.28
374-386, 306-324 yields 1.90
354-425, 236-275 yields 1.30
